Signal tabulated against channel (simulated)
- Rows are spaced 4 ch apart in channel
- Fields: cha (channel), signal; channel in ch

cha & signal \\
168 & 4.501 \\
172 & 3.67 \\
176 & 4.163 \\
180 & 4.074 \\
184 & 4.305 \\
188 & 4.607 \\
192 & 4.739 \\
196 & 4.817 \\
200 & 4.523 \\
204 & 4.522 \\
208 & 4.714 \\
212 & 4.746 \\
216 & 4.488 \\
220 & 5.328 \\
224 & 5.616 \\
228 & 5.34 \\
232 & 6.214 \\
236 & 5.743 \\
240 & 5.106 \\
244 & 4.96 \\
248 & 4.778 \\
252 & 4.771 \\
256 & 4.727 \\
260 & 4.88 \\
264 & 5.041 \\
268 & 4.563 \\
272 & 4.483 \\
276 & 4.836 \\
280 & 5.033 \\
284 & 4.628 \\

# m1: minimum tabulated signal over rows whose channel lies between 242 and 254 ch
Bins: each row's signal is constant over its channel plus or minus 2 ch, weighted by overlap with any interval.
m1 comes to 4.771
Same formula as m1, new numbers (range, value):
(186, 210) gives 4.522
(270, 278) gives 4.483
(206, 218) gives 4.488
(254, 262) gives 4.727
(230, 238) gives 5.743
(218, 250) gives 4.778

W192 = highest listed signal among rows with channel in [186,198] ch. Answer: 4.817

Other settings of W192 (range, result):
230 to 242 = 6.214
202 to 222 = 5.328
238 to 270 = 5.106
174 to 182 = 4.163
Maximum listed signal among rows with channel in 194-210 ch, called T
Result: 4.817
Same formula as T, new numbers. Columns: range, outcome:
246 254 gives 4.778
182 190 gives 4.607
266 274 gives 4.563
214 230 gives 5.616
